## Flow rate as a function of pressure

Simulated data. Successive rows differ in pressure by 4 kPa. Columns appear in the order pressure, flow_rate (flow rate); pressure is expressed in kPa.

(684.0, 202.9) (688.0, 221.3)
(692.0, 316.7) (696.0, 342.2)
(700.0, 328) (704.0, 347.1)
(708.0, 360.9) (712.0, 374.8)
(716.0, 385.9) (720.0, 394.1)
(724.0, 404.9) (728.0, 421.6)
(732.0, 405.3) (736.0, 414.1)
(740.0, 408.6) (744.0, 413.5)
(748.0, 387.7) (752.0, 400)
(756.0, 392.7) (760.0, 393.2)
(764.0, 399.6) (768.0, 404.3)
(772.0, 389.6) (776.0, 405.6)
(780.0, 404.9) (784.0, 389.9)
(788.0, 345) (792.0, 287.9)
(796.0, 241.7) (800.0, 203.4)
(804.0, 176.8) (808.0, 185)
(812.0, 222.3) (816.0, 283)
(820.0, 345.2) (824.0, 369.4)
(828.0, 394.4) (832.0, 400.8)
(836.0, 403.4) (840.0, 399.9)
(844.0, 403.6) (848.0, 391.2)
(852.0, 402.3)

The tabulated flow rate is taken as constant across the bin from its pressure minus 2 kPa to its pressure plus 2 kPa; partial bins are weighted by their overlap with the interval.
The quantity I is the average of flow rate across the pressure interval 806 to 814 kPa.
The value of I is 204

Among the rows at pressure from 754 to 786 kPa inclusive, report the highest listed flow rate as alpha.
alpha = 405.6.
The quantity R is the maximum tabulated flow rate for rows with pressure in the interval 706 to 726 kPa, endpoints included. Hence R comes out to 404.9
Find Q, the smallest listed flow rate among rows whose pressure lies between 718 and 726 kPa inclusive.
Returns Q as 394.1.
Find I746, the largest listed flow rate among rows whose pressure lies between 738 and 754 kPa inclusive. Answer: 413.5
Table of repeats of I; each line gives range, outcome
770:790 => 387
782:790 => 367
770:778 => 398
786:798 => 292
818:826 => 357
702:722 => 373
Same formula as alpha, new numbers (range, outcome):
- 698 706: 347.1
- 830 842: 403.4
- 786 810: 345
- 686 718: 385.9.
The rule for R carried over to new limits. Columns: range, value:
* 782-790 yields 389.9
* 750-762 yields 400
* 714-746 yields 421.6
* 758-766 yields 399.6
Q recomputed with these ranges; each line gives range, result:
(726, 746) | 405.3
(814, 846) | 283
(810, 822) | 222.3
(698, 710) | 328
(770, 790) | 345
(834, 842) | 399.9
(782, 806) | 176.8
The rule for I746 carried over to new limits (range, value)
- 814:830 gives 394.4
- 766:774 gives 404.3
